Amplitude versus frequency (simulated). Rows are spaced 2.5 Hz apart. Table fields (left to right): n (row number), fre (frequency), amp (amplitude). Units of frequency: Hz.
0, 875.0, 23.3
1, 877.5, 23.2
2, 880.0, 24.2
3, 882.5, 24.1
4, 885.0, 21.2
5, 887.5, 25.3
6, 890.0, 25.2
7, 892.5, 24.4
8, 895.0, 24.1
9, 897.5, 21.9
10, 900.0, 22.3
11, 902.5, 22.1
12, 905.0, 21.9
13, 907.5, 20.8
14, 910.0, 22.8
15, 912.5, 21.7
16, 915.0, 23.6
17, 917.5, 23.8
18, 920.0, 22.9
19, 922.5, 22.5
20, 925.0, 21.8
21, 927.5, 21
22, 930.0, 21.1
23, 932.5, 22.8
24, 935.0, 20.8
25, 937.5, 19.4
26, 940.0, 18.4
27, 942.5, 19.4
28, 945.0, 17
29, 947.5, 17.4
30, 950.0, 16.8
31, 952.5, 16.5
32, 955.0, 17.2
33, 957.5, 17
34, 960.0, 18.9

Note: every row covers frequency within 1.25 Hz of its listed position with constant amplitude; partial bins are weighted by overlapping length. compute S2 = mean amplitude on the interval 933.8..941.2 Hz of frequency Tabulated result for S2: 19.5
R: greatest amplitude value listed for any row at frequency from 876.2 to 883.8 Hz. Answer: 24.2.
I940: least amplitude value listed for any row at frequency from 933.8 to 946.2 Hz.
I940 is 17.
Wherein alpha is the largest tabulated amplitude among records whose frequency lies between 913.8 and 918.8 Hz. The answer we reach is 23.8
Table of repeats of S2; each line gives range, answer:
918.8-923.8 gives 22.7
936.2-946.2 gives 18.6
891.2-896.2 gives 24.3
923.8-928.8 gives 21.4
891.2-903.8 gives 23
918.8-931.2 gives 21.9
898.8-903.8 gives 22.2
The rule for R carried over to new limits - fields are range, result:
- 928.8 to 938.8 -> 22.8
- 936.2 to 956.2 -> 19.4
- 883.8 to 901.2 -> 25.3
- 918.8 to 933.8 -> 22.9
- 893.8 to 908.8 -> 24.1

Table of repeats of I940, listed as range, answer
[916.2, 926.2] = 21.8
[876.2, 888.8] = 21.2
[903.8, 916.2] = 20.8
